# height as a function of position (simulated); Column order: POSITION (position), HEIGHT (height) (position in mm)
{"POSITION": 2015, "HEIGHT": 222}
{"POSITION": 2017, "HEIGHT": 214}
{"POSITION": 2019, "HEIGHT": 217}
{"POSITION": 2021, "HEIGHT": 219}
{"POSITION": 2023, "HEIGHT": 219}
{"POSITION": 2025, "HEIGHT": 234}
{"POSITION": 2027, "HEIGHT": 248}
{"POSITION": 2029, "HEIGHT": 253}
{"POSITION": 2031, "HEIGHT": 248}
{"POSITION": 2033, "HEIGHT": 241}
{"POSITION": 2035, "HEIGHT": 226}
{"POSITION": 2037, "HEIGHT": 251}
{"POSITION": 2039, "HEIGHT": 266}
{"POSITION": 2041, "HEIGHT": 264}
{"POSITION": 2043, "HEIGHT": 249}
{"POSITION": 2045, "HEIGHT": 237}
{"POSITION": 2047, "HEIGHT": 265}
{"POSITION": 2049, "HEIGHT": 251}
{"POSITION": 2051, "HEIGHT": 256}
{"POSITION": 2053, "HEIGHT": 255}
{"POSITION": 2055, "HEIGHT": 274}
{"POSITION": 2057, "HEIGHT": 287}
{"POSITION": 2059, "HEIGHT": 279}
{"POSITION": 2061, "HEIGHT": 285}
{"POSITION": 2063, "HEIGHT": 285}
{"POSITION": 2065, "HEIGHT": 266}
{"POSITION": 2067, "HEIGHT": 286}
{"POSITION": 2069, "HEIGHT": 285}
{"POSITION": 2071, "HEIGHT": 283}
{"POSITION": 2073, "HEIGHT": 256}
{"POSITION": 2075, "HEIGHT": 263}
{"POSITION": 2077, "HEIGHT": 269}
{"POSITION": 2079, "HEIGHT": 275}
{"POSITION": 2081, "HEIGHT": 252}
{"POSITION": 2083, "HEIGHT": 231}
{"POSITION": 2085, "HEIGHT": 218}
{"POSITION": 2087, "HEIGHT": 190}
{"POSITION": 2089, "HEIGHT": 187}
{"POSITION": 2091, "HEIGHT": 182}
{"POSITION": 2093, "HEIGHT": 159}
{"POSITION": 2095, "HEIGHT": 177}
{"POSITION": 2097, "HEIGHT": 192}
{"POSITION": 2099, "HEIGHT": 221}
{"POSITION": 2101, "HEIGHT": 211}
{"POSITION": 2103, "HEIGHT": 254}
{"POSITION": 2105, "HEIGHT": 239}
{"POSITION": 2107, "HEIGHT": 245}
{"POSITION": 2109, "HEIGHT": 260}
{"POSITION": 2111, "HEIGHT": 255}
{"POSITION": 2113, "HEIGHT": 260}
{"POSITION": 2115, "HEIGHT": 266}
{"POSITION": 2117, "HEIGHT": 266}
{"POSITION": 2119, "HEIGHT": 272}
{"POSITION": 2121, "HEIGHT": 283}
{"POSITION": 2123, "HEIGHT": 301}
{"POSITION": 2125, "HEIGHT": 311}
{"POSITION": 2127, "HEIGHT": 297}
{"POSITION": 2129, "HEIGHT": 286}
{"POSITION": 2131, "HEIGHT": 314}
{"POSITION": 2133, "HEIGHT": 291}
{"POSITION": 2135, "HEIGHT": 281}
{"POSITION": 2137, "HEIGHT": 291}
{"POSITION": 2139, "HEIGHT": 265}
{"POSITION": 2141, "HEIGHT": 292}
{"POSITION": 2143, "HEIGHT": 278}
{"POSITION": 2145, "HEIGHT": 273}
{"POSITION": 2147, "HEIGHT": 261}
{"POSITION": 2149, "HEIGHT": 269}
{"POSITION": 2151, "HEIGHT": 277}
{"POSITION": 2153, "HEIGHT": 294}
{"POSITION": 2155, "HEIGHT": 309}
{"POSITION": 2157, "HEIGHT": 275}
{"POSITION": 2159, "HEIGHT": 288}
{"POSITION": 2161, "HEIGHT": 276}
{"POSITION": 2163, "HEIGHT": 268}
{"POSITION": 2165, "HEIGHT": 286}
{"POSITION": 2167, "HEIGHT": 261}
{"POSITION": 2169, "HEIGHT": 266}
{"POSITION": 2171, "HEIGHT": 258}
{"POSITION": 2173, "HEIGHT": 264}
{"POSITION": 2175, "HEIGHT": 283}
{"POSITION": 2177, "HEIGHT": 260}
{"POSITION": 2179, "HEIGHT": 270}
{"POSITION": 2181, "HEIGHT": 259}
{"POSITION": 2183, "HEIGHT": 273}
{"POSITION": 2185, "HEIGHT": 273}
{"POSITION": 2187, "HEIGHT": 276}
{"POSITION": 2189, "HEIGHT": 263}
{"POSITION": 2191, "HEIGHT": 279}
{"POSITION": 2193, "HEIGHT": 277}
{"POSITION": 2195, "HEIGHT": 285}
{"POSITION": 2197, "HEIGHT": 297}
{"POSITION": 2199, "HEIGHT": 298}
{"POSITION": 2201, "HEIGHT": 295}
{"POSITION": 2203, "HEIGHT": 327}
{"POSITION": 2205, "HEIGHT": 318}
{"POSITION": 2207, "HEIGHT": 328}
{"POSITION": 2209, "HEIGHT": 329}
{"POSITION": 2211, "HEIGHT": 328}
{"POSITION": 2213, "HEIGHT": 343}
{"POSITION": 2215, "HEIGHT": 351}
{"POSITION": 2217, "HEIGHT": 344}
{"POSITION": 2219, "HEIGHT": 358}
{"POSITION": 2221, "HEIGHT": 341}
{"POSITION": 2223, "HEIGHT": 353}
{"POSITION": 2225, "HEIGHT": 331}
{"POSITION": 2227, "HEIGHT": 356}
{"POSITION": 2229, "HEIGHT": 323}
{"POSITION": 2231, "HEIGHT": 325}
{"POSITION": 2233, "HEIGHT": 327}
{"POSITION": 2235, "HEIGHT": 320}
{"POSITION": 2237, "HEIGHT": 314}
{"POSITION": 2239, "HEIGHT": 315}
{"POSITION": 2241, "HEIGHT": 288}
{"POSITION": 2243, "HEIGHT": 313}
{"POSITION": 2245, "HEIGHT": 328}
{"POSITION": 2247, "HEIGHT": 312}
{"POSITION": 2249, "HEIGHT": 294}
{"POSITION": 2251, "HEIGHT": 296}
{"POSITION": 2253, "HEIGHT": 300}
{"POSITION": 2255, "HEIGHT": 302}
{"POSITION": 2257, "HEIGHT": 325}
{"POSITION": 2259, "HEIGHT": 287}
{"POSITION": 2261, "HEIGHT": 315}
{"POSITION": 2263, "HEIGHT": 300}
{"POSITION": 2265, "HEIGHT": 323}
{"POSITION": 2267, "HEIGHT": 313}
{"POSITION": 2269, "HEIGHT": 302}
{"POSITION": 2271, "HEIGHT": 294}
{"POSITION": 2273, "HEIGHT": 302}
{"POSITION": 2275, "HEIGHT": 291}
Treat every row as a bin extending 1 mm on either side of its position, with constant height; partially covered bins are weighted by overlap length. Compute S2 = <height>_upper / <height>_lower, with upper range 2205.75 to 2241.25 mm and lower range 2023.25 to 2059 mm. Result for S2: 1.31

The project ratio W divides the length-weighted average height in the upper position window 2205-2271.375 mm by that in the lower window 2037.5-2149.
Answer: 1.24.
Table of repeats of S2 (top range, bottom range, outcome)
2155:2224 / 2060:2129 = 1.18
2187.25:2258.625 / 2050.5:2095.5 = 1.27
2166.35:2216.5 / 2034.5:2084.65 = 1.10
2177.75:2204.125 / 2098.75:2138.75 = 1.04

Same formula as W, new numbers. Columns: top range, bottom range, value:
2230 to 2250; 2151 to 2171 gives 1.12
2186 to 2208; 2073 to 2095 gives 1.33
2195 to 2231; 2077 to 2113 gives 1.48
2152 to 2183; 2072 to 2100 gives 1.25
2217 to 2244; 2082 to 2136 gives 1.33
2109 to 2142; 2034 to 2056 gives 1.11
